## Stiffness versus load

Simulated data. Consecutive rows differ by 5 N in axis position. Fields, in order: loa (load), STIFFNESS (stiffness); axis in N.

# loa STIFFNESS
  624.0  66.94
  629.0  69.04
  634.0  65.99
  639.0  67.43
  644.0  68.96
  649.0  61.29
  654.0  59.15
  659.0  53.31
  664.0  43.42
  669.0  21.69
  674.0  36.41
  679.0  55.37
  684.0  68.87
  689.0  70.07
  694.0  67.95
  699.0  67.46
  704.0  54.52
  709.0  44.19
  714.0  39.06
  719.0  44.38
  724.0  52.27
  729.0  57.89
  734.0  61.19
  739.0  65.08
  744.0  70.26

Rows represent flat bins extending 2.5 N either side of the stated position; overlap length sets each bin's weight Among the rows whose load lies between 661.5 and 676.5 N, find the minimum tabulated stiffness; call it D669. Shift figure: 21.69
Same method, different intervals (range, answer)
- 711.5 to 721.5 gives 39.06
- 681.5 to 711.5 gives 44.19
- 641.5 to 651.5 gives 61.29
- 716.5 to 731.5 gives 44.38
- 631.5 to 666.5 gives 43.42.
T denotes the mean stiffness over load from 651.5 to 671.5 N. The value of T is 44.4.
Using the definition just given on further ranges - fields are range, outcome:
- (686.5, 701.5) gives 68.5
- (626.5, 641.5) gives 67.5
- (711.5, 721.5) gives 41.7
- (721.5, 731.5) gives 55.1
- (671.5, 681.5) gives 45.9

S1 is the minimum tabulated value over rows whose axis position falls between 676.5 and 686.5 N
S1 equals 55.37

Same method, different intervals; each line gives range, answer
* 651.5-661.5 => 53.31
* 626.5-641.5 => 65.99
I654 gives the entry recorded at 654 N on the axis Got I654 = 59.15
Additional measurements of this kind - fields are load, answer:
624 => 66.94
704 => 54.52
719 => 44.38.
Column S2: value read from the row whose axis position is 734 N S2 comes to 61.19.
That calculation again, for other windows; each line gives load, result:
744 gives 70.26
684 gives 68.87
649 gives 61.29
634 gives 65.99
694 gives 67.95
